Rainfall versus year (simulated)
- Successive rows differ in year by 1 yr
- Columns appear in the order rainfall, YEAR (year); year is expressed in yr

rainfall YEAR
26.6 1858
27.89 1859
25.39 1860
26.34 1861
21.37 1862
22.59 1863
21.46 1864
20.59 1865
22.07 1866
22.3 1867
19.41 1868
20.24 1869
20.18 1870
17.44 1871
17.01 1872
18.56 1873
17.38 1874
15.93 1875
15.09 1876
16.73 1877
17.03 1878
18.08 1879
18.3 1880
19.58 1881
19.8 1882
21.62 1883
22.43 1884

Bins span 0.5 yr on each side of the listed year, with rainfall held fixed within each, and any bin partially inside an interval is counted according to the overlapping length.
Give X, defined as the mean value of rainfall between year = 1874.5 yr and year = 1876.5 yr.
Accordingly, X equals 15.5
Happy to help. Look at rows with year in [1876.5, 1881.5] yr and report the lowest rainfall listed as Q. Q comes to 16.73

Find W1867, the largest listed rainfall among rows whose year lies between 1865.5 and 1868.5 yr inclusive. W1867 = 22.3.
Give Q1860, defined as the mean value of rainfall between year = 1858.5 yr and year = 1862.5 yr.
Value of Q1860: 25.2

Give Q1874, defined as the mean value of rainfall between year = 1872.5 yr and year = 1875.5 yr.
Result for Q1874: 17.3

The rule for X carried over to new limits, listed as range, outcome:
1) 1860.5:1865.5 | 22.5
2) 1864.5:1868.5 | 21.1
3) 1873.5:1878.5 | 16.4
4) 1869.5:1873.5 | 18.3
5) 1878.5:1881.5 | 18.7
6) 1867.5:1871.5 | 19.3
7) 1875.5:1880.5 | 17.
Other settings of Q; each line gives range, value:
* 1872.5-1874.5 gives 17.38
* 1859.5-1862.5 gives 21.37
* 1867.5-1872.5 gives 17.01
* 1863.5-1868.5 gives 19.41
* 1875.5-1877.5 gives 15.09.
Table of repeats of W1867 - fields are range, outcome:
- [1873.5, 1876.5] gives 17.38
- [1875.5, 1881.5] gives 19.58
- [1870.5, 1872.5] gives 17.44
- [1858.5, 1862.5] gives 27.89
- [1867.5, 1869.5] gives 20.24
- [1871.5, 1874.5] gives 18.56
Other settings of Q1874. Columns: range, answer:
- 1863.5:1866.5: 21.4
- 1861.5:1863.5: 22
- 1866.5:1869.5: 20.7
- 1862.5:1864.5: 22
